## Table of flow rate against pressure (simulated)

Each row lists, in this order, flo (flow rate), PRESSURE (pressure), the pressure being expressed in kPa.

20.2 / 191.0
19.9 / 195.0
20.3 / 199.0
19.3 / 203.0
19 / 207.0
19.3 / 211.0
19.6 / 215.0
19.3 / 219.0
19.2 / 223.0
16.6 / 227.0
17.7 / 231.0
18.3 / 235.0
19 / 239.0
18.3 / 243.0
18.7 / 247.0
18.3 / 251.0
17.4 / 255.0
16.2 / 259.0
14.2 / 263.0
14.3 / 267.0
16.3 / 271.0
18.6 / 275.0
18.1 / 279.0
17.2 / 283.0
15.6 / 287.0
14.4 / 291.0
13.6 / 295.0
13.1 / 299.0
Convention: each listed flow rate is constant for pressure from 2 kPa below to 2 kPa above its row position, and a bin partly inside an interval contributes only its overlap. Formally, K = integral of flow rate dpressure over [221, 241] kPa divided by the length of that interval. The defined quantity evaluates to 18.2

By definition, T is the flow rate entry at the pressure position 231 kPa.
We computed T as 17.7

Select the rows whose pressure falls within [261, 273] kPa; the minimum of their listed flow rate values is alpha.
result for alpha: 14.2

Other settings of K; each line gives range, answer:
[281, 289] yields 16.4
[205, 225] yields 19.3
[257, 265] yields 15.2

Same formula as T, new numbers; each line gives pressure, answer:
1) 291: 14.4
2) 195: 19.9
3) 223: 19.2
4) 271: 16.3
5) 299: 13.1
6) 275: 18.6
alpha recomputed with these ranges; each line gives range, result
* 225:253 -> 16.6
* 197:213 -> 19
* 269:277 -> 16.3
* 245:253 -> 18.3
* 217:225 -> 19.2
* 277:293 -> 14.4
